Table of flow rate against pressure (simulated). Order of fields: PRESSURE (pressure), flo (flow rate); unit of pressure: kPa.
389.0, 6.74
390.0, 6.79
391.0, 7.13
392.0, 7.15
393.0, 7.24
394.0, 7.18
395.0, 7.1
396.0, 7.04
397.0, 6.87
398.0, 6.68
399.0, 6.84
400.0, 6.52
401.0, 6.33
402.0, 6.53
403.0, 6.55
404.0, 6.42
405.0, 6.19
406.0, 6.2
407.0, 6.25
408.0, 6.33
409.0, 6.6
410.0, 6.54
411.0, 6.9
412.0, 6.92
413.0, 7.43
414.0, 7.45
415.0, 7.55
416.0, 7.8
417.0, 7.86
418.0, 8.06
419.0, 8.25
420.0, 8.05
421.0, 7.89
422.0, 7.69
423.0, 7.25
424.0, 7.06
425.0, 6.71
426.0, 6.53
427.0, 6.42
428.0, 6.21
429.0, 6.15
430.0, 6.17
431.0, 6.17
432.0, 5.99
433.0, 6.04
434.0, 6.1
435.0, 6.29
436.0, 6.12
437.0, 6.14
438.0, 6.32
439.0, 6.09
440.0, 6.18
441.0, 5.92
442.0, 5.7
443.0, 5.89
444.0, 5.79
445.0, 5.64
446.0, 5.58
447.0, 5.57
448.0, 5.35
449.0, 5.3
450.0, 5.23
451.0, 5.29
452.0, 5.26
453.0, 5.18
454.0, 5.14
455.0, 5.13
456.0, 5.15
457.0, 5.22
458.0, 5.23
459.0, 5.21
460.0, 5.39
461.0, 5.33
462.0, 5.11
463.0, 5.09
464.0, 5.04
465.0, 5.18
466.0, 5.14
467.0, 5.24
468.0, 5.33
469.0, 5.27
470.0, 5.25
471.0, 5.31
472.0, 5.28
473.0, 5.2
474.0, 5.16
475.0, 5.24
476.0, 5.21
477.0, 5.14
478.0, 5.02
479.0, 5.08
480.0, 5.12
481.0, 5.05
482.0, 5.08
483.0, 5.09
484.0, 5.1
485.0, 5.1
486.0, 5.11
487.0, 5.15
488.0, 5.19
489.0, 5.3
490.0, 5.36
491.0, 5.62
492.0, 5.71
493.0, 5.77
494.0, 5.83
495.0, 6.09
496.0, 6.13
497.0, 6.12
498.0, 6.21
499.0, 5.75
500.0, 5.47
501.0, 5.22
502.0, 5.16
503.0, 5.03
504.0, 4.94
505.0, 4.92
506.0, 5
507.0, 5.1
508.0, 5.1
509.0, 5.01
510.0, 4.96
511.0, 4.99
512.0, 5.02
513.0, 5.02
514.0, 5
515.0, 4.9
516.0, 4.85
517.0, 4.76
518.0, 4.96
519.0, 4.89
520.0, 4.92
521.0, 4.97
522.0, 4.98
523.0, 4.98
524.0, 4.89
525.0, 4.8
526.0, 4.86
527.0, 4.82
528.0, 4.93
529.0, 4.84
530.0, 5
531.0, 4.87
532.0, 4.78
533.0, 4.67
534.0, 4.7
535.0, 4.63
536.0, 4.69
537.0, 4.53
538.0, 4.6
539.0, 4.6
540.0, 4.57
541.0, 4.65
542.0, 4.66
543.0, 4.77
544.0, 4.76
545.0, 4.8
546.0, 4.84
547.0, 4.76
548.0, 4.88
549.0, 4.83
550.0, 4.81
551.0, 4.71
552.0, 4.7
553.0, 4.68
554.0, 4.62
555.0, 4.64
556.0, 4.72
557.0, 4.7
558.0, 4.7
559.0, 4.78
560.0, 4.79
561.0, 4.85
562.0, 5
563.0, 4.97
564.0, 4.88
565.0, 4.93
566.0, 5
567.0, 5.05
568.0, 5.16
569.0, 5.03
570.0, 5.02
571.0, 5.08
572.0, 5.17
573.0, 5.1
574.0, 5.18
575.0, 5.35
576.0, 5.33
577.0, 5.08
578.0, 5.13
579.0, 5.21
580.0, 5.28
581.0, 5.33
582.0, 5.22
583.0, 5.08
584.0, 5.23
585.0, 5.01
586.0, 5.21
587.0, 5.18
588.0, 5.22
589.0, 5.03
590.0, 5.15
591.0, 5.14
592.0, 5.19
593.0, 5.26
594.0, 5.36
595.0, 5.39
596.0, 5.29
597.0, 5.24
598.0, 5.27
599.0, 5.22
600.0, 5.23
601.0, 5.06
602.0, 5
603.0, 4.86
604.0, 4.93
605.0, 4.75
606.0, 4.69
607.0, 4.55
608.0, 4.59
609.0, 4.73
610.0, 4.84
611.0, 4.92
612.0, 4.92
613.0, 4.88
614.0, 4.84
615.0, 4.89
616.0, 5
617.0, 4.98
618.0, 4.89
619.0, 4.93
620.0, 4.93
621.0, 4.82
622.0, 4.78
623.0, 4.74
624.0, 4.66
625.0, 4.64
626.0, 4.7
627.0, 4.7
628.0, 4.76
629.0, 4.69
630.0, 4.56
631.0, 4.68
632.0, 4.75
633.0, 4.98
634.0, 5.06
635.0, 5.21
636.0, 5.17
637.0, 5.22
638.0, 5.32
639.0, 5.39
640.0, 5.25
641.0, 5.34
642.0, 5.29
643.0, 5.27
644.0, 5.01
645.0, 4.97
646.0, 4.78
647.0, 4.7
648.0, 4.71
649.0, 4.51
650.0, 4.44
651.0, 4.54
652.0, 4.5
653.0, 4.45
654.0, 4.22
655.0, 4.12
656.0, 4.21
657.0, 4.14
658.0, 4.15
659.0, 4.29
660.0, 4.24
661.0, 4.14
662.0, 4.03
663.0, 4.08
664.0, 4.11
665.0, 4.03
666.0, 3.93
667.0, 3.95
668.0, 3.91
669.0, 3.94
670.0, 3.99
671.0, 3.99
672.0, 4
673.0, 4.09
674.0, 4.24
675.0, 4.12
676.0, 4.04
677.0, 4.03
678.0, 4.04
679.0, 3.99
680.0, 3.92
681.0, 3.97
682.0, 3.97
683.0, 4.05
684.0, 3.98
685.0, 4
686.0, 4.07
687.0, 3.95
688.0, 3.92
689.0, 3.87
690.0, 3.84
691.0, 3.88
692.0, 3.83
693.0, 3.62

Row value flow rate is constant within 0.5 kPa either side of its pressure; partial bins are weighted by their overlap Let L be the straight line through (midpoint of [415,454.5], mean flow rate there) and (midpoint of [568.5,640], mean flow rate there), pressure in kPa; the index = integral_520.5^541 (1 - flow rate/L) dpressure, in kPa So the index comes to 3.0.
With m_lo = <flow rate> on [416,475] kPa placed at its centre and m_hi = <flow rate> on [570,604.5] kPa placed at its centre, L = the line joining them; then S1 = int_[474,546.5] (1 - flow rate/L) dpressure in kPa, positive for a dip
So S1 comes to 6.7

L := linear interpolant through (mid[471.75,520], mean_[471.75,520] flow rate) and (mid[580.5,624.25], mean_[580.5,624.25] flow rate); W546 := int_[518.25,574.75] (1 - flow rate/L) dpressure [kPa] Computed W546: 3.21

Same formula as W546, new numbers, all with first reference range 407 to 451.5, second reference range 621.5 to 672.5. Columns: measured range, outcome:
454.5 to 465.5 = 1.8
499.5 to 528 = 3.8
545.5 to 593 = 2.3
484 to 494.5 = 1.0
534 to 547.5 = 2.0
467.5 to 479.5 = 1.8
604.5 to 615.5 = 0.3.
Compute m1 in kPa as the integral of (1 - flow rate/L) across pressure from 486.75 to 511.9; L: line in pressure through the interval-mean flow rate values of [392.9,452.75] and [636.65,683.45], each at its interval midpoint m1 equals 1.84 kPa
